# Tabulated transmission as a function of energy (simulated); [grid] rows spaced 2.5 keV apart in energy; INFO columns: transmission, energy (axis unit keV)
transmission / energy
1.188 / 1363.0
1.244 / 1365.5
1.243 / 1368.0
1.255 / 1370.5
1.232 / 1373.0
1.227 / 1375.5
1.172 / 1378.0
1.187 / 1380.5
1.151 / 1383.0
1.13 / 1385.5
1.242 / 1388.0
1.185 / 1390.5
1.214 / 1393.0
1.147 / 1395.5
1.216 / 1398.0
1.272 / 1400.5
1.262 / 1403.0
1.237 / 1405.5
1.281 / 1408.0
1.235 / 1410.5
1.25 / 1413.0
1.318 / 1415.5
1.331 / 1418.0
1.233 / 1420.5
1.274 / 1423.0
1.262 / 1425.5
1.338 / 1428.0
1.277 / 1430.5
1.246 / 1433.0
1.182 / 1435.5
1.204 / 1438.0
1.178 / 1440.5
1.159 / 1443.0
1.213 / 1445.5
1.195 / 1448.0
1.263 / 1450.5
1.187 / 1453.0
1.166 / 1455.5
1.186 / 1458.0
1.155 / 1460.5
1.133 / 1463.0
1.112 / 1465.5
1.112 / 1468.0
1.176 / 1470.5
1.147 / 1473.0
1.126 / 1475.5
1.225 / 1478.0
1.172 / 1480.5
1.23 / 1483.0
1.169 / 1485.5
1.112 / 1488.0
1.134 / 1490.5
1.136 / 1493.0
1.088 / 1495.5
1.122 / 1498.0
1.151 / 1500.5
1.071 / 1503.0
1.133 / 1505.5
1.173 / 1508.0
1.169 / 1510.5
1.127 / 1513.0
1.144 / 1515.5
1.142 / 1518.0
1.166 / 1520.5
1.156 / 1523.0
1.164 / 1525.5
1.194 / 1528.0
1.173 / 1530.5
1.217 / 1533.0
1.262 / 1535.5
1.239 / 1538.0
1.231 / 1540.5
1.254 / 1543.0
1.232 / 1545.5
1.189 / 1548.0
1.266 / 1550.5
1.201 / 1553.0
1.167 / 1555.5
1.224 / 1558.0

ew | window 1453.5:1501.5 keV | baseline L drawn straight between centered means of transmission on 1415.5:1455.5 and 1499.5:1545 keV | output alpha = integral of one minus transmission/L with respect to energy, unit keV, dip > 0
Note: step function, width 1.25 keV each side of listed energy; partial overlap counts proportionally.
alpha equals 2.3 keV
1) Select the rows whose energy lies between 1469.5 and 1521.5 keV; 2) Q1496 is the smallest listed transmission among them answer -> 1.071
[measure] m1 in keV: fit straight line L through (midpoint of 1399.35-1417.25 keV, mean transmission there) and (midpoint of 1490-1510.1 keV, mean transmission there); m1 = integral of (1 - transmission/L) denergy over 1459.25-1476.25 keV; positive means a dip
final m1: 0.6 keV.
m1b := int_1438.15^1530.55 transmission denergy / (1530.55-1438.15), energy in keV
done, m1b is 1.16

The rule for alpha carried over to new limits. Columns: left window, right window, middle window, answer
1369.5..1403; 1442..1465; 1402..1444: -2.09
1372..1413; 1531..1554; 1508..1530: 1.23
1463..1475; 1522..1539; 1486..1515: 0.96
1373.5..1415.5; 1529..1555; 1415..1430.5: -0.92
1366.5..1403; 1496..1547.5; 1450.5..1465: 0.23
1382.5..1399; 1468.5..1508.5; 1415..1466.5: -2.36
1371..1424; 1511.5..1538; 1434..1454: 0.19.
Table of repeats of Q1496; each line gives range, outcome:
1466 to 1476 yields 1.112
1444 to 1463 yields 1.133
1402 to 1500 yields 1.088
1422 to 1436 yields 1.182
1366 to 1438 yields 1.13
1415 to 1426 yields 1.233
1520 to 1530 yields 1.156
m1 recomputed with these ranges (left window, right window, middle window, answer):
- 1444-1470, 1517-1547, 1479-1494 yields 0.30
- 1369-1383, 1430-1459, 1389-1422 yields -1.05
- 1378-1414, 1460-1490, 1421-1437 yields -0.97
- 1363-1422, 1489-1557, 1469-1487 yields 0.25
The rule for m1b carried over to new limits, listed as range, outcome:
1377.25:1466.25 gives 1.22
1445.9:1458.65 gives 1.2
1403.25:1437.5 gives 1.26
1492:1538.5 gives 1.16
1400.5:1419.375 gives 1.27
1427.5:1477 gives 1.19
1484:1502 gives 1.13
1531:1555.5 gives 1.23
